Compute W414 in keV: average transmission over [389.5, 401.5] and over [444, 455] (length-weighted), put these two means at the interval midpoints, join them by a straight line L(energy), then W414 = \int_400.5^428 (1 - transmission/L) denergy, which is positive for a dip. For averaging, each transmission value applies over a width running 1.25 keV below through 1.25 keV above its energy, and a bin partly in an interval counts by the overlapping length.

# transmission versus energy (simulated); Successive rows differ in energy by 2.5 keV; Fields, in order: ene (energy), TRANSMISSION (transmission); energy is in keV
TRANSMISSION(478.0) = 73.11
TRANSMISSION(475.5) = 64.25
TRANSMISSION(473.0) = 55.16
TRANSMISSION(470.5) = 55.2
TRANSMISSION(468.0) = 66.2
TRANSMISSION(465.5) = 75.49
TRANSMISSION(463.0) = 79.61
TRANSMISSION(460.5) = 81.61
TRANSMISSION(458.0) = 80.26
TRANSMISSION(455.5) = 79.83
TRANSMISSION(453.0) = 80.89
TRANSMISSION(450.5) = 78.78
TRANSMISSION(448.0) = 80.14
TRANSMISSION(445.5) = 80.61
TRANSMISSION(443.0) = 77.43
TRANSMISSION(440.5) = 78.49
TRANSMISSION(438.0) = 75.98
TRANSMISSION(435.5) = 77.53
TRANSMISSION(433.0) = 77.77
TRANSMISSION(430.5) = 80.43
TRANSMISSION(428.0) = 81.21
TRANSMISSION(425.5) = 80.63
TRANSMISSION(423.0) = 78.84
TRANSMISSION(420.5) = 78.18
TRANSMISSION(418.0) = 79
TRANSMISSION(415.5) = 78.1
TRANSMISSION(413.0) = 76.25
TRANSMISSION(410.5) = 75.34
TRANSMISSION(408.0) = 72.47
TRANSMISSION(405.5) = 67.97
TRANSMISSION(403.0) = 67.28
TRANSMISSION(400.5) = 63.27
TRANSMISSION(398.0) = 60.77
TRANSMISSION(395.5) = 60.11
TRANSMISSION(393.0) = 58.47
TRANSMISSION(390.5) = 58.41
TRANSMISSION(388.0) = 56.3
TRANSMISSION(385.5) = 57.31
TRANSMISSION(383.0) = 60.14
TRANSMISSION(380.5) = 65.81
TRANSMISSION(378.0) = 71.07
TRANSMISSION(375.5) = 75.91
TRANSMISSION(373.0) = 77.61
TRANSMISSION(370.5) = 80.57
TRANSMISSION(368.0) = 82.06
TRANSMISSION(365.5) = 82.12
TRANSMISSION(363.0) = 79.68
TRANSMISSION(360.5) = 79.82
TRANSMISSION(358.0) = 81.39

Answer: -3.3 keV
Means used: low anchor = 60.2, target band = 75.1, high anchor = 80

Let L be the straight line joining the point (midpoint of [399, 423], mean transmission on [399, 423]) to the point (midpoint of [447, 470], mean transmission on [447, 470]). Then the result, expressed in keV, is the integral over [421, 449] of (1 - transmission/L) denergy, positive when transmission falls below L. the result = -1.36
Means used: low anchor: 73.3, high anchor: 77.3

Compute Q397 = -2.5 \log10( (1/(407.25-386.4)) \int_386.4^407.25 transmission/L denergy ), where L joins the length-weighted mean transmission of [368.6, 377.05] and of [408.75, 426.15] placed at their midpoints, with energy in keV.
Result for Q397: 0.25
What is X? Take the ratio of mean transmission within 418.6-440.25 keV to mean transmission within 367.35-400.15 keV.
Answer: 1.19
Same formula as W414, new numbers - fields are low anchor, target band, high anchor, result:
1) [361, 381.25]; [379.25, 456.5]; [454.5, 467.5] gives 5.6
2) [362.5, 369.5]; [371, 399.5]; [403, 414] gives 4.8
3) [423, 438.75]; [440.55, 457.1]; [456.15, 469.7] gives -0.5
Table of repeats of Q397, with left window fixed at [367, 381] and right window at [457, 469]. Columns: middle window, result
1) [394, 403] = 0.221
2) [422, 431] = -0.054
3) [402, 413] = 0.070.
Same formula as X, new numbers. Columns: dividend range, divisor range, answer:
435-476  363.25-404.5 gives 1.10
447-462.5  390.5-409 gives 1.26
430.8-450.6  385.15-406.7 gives 1.28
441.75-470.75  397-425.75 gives 1.06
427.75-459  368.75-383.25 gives 1.08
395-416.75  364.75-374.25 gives 0.86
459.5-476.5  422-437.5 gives 0.86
